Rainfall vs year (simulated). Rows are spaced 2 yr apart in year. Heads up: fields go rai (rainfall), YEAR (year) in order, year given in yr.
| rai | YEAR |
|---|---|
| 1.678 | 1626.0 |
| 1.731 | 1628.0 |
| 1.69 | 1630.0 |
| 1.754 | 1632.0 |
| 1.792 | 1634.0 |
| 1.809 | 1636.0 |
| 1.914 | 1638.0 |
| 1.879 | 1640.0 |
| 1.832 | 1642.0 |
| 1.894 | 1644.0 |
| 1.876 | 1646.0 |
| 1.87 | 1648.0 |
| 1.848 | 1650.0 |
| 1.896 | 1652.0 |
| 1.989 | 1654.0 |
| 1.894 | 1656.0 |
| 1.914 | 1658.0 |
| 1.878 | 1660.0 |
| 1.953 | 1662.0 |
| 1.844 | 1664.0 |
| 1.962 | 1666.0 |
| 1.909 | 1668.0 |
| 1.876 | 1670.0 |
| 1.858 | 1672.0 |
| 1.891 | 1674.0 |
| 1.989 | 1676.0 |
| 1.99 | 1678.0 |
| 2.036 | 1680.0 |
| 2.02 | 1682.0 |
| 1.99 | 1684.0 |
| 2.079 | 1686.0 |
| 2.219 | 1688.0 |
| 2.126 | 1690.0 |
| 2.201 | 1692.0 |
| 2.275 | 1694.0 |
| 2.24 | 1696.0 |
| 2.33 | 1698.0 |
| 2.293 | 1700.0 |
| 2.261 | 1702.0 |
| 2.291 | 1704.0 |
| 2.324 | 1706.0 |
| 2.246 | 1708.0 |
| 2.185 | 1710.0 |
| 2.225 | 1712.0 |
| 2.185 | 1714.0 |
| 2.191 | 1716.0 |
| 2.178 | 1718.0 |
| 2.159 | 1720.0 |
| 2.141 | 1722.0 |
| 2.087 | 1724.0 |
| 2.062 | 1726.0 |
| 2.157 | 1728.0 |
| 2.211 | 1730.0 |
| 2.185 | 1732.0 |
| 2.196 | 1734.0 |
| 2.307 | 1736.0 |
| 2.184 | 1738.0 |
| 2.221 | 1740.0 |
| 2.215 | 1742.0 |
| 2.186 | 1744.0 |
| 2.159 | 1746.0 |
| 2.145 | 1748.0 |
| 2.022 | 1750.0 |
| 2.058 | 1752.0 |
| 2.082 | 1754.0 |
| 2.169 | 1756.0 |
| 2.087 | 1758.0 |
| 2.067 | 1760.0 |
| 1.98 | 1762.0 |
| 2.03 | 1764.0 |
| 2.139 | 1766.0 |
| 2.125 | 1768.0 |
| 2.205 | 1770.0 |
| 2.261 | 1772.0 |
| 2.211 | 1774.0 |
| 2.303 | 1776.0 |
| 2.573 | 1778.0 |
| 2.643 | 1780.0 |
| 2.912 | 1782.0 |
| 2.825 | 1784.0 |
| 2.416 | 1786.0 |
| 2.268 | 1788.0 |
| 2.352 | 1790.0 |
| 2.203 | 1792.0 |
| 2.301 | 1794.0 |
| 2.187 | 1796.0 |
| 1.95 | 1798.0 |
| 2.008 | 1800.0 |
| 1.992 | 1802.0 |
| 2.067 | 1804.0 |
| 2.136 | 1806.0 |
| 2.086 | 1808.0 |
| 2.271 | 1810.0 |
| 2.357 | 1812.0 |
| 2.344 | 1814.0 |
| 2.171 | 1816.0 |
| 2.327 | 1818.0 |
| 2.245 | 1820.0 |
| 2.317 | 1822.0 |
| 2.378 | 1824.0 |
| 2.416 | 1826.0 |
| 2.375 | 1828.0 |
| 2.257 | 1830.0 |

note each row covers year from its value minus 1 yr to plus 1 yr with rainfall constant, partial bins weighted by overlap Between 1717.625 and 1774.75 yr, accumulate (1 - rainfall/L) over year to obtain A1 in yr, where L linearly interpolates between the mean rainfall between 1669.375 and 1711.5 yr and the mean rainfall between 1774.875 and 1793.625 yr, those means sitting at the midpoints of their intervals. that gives 4.8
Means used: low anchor 2.13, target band 2.15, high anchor 2.49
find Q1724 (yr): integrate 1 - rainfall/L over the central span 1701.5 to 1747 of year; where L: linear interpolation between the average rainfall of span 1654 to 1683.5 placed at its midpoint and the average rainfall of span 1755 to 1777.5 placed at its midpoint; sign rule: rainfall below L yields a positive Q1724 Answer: -3.1 yr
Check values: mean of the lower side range 1.93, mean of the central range 2.2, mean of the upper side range 2.15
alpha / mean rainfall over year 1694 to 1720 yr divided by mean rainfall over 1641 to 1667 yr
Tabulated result 1.2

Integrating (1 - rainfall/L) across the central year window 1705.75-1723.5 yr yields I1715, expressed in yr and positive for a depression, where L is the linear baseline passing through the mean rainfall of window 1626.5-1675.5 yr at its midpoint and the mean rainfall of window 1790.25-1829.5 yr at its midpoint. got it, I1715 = -1.7 yr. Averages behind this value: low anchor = 1.86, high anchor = 2.22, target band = 2.2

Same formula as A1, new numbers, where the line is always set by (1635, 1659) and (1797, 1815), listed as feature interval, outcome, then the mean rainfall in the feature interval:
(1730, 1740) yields -1.0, 2.22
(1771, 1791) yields -3.6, 2.48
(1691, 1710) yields -2.9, 2.27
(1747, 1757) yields -0.2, 2.1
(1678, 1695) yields -1.4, 2.11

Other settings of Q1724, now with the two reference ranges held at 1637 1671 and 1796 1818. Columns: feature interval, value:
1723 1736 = -0.9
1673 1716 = -4.4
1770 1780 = -1.2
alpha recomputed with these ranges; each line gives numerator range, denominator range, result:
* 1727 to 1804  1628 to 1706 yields 1.12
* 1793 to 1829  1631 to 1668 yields 1.18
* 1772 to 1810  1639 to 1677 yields 1.21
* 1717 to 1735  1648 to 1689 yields 1.10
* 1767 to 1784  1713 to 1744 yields 1.11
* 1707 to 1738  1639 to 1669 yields 1.15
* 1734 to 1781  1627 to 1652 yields 1.20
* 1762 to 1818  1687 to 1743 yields 1.03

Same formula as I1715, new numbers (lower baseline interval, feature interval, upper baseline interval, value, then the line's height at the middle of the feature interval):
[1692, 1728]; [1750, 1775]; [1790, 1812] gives 0.67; 2.17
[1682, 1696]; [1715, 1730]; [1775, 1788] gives 1.05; 2.31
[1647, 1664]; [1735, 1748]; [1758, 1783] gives -0.14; 2.18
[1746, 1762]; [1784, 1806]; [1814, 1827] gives 0.21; 2.23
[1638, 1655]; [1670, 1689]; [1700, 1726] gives 0.41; 2.04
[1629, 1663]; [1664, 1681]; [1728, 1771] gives 0.02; 1.93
